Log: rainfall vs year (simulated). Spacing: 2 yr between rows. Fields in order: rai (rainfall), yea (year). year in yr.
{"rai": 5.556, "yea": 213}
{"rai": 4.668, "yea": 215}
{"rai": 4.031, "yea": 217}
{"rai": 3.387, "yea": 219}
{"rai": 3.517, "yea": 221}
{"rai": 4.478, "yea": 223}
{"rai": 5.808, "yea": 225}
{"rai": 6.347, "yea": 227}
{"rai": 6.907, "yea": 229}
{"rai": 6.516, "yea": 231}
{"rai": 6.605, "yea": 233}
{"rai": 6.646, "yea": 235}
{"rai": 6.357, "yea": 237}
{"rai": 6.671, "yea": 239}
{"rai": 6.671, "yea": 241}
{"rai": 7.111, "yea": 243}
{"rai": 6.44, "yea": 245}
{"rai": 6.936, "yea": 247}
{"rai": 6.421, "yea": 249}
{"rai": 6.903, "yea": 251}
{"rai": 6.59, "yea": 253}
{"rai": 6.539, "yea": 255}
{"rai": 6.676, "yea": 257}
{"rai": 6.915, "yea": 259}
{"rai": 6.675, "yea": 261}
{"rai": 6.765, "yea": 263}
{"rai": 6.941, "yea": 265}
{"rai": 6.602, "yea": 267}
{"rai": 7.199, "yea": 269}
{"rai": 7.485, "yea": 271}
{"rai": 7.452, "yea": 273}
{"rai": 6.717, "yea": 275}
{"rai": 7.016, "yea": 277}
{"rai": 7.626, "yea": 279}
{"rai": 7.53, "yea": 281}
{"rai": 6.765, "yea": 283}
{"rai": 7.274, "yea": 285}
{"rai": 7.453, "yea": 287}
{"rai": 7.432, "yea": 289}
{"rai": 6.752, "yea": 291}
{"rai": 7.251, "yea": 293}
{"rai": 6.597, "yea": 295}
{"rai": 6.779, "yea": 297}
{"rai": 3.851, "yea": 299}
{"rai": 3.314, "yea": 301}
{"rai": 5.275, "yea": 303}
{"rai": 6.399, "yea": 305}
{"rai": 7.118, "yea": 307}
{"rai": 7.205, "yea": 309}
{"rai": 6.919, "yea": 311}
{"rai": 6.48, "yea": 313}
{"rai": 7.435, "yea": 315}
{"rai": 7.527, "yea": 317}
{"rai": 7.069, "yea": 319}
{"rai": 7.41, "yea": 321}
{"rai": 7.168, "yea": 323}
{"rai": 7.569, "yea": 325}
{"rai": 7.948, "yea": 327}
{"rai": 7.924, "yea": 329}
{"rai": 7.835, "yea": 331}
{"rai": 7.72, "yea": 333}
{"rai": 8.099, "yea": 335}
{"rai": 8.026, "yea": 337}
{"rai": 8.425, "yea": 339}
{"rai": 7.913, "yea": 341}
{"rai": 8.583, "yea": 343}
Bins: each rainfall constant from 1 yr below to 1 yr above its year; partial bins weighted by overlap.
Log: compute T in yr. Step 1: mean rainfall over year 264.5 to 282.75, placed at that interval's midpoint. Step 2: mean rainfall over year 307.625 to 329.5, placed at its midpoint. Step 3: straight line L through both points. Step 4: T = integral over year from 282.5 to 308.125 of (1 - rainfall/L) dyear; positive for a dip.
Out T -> 3.2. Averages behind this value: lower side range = 7.16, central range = 6.32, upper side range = 7.31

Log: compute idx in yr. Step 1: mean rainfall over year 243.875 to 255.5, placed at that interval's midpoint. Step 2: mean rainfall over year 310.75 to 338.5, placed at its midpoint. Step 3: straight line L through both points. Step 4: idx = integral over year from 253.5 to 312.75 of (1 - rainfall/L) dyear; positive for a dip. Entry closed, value 2.8 yr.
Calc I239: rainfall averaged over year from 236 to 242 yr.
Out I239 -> 6.57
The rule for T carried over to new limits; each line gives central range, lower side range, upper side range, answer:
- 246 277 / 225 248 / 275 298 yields 0.0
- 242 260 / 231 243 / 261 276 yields 0.2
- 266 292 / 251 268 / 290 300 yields -2.9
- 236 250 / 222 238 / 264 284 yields -0.4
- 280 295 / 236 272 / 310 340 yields 0.0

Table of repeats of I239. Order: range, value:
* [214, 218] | 4.35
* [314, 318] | 7.48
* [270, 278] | 7.17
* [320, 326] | 7.38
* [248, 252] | 6.66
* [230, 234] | 6.56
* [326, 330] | 7.94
